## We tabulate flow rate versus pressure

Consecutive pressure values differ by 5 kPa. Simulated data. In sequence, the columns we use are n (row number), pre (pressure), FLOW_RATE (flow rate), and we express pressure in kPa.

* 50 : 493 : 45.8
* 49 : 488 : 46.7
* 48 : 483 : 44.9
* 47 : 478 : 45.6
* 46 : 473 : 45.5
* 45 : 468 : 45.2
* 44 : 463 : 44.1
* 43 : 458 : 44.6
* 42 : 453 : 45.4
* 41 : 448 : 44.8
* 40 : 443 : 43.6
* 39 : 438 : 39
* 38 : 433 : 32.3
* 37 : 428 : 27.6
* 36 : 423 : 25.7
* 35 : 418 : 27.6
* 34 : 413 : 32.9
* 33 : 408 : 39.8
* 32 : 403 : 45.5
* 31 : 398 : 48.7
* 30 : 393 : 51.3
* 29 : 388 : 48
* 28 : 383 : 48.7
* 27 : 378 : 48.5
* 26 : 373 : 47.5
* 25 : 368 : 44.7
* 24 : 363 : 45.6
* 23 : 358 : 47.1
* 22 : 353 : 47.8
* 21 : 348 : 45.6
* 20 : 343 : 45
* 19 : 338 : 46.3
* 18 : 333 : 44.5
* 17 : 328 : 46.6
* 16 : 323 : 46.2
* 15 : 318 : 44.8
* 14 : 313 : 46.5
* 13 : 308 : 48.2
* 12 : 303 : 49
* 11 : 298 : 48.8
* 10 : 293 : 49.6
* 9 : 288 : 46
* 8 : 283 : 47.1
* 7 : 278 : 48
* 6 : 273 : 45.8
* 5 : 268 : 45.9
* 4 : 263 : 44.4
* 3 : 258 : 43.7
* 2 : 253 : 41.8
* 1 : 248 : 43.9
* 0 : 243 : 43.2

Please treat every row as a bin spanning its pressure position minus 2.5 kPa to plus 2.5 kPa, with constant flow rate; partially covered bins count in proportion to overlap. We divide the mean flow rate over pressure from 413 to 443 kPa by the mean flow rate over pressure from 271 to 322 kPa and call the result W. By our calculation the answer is 0.67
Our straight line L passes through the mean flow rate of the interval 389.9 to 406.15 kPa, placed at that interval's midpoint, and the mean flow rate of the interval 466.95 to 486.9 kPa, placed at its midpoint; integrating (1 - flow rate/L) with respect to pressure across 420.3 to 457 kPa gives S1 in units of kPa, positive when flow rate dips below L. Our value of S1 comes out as 7.5 kPa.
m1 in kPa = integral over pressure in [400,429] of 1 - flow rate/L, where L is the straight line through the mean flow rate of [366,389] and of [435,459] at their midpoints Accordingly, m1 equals 7.4 kPa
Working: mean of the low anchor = 47.5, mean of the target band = 33.7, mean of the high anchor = 43.2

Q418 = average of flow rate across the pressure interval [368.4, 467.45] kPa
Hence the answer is 41.5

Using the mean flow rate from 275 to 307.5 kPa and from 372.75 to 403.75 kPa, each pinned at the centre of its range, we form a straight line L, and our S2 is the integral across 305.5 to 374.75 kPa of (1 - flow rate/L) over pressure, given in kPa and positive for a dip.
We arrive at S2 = 3.1 kPa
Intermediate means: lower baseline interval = 48.1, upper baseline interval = 48.5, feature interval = 46.2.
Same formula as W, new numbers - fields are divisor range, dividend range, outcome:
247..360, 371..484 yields 0.91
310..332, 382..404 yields 1.06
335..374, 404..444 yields 0.73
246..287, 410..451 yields 0.76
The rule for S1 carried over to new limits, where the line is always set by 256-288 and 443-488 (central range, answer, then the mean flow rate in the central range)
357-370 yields -0.1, 45.7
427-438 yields 3.1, 32.3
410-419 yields 2.8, 31.2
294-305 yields -0.8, 49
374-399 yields -2.0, 49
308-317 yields -0.2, 46.7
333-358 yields -0.3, 46.1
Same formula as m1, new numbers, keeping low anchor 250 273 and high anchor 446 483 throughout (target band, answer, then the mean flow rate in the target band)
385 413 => -0.5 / 45.5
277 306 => -2.5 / 48.1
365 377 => -0.5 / 46.4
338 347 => -0.2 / 45.5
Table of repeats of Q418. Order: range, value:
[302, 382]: 46.5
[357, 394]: 47.6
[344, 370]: 46.1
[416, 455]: 35.7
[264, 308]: 47.5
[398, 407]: 45.4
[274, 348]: 46.8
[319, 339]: 45.8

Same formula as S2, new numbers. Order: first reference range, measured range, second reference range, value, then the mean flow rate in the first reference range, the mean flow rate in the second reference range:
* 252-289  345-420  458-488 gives 0.9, 45.5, 45.2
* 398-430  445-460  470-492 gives -1.5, 34.5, 45.7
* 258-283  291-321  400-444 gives -3.1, 45.9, 34.7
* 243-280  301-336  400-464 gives -3.4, 44.6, 37.9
